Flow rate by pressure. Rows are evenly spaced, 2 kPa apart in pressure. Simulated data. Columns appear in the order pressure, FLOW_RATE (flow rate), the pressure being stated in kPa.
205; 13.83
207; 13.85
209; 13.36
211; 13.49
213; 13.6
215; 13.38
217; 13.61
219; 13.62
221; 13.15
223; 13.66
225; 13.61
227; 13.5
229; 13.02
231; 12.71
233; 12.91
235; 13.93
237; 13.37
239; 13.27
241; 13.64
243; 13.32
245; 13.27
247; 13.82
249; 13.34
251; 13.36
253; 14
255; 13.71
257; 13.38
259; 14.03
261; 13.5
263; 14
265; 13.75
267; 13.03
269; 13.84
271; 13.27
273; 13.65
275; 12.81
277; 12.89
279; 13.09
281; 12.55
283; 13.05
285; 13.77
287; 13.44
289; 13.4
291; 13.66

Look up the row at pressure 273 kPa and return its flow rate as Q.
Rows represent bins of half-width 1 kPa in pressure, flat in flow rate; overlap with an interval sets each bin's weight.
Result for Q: 13.65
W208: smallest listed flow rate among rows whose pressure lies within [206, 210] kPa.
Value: 13.36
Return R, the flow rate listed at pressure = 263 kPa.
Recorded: 14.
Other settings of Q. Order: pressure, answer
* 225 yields 13.61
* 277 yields 12.89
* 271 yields 13.27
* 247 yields 13.82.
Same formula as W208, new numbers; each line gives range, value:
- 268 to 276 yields 12.81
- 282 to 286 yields 13.05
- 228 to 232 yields 12.71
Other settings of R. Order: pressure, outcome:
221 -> 13.15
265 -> 13.75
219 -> 13.62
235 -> 13.93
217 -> 13.61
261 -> 13.5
